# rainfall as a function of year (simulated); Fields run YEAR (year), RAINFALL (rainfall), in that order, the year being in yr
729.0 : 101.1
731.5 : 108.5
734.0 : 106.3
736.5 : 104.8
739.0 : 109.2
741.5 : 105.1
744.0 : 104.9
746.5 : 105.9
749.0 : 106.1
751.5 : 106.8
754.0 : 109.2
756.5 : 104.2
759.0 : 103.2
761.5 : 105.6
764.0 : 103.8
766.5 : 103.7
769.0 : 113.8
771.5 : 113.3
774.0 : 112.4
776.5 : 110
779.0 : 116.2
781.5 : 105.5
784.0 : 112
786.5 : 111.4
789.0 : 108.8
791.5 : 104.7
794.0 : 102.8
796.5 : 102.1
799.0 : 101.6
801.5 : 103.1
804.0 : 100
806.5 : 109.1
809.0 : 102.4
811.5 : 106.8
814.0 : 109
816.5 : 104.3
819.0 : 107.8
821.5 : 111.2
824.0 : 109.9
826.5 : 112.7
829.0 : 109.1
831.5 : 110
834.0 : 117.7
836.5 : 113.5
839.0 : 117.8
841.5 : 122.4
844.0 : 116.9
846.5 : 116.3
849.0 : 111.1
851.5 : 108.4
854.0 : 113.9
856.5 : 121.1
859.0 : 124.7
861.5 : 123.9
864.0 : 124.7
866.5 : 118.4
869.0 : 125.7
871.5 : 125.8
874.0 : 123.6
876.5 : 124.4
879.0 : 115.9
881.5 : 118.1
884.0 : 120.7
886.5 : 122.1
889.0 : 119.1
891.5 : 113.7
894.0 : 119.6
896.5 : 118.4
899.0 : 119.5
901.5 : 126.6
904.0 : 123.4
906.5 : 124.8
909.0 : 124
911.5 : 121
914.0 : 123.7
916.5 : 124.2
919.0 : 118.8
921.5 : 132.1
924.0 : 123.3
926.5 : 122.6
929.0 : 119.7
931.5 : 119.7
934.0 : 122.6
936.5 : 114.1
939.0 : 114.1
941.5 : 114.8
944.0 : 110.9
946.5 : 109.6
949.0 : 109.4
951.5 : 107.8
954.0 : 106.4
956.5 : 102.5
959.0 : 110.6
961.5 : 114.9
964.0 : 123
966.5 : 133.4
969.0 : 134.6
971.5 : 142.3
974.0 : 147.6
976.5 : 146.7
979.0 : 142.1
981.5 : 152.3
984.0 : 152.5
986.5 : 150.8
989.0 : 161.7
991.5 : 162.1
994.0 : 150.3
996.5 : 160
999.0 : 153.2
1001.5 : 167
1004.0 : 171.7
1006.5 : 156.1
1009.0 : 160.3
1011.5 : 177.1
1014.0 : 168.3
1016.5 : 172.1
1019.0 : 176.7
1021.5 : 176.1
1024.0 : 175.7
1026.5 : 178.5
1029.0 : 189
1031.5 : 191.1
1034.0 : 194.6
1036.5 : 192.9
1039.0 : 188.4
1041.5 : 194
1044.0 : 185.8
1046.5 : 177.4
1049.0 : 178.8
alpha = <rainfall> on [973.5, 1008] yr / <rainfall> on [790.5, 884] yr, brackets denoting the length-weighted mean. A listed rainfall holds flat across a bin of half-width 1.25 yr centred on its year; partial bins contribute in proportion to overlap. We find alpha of 1.4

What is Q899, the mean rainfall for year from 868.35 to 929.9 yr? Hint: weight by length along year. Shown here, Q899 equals 122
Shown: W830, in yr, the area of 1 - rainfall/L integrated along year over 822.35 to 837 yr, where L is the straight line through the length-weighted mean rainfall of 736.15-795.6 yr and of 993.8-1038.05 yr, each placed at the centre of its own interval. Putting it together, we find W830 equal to 1.5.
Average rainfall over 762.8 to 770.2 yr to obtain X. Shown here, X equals 107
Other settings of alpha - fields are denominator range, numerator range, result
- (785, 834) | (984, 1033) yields 1.57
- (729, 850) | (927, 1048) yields 1.38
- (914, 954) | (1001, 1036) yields 1.50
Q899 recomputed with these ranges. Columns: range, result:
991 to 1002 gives 158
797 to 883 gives 114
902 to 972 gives 119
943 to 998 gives 133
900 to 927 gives 124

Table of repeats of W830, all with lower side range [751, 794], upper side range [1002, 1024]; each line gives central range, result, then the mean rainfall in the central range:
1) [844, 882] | 3.44 yr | 120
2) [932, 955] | 5.99 yr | 112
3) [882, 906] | 3.29 yr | 120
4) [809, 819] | 1.07 yr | 106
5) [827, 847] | 1.54 yr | 115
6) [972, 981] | 0.83 yr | 146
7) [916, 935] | 3.19 yr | 123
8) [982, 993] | 0.48 yr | 156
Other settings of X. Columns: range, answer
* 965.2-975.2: 139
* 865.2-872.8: 123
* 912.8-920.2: 122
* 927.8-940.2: 118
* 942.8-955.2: 109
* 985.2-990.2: 156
